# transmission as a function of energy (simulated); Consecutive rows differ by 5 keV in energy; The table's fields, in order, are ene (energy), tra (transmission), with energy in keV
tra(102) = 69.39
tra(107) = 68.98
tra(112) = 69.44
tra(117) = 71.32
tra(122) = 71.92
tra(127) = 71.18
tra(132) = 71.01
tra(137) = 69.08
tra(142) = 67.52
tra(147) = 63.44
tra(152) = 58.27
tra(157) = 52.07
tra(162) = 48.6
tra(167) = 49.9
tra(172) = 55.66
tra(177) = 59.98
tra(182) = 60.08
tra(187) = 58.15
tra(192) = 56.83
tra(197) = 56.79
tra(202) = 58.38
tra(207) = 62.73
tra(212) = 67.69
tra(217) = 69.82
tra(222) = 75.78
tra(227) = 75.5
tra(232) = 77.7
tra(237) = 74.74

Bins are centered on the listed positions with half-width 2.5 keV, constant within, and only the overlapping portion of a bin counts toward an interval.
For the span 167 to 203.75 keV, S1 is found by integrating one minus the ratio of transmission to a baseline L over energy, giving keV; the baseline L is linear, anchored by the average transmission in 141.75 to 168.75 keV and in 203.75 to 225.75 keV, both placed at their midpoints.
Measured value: 3.0 keV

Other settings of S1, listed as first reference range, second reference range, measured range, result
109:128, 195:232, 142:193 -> 9.10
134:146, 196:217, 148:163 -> 2.74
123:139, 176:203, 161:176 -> 2.42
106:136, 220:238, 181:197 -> 3.48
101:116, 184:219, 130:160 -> 1.43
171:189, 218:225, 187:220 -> 2.80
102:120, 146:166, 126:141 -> -1.89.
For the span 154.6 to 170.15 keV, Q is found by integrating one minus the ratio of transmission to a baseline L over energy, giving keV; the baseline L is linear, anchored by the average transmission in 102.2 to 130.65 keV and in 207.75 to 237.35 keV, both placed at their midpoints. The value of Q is 4.6 keV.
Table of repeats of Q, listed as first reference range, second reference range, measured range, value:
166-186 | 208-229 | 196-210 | 1.34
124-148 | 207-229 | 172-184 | 1.86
